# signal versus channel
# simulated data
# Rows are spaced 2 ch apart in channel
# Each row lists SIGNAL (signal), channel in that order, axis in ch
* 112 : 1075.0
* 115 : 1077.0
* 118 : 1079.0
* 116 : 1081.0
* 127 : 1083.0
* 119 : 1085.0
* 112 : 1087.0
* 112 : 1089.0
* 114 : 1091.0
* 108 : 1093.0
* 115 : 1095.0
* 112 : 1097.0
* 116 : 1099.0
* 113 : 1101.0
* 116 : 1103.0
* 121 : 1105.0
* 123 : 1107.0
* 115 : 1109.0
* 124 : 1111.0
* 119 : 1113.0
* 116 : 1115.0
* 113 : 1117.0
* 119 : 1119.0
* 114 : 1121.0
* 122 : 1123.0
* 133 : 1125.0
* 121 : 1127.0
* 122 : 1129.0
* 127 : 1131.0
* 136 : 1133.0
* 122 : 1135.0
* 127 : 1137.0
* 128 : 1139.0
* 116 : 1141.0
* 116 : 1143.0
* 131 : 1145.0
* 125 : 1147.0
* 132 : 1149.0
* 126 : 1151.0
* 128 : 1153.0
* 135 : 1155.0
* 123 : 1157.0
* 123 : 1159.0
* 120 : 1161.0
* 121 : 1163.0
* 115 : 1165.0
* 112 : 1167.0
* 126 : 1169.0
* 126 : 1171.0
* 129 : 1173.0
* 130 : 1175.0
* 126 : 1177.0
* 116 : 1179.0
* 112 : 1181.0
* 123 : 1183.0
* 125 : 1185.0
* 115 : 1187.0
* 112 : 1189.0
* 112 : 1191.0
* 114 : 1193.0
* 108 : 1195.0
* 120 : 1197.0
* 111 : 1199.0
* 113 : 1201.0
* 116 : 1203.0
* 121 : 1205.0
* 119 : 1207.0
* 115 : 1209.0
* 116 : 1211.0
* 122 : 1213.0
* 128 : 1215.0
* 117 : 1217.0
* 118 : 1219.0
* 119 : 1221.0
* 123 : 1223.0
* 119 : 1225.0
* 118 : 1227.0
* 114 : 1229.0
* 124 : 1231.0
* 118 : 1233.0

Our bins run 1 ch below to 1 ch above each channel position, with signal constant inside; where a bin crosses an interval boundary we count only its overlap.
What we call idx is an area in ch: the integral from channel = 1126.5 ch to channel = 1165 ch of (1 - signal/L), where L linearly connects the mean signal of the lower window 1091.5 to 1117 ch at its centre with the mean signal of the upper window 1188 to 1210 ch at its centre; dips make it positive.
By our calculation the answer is -3.1 ch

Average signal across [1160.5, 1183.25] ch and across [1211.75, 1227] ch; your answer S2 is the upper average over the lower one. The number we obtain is 0.99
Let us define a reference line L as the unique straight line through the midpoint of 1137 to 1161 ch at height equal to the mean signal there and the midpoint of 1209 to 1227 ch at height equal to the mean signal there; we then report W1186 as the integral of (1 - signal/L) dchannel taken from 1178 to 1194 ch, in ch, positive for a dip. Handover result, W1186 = 0.8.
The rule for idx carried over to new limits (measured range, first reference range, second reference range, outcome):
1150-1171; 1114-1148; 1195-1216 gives -0.4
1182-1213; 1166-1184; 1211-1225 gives 1.3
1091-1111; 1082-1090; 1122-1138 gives 0.8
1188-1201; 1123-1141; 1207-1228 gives 0.9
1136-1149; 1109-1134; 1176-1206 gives -0.5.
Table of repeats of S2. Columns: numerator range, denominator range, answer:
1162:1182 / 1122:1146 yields 0.97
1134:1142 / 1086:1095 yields 1.10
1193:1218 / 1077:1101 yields 1.02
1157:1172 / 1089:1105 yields 1.06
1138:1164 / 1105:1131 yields 1.04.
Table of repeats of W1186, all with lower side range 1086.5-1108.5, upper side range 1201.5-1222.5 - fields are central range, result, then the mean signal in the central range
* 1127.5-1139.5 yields -1.1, 127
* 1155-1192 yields -1.0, 121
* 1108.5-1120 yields -0.2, 118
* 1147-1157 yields -1.0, 129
